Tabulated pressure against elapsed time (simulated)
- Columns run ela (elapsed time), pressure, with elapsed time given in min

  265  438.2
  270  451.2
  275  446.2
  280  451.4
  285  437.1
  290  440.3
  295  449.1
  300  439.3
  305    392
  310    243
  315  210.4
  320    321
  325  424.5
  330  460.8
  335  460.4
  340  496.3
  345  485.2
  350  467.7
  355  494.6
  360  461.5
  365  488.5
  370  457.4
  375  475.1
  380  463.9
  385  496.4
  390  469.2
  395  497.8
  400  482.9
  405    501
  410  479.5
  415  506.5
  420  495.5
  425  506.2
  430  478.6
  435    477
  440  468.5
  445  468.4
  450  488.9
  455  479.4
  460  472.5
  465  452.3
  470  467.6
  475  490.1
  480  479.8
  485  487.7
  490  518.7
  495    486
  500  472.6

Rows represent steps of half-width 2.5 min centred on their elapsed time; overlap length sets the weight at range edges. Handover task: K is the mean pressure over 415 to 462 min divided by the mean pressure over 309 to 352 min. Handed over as 1.2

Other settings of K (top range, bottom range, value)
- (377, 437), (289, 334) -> 1.30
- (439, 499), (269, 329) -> 1.22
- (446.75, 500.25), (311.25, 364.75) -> 1.13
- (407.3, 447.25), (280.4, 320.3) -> 1.30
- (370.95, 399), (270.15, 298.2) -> 1.08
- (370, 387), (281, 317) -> 1.25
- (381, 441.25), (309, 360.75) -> 1.18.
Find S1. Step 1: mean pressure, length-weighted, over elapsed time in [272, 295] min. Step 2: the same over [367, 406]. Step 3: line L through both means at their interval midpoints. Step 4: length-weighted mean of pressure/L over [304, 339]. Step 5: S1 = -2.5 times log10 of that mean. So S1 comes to 0.25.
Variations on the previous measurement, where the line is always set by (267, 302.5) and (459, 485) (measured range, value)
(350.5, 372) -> -0.04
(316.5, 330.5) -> 0.19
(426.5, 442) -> -0.02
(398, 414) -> -0.06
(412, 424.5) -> -0.08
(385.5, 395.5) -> -0.05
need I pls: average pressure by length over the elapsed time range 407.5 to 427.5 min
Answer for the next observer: 497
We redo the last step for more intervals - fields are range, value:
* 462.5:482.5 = 472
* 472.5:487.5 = 486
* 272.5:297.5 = 445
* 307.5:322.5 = 258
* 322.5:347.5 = 465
